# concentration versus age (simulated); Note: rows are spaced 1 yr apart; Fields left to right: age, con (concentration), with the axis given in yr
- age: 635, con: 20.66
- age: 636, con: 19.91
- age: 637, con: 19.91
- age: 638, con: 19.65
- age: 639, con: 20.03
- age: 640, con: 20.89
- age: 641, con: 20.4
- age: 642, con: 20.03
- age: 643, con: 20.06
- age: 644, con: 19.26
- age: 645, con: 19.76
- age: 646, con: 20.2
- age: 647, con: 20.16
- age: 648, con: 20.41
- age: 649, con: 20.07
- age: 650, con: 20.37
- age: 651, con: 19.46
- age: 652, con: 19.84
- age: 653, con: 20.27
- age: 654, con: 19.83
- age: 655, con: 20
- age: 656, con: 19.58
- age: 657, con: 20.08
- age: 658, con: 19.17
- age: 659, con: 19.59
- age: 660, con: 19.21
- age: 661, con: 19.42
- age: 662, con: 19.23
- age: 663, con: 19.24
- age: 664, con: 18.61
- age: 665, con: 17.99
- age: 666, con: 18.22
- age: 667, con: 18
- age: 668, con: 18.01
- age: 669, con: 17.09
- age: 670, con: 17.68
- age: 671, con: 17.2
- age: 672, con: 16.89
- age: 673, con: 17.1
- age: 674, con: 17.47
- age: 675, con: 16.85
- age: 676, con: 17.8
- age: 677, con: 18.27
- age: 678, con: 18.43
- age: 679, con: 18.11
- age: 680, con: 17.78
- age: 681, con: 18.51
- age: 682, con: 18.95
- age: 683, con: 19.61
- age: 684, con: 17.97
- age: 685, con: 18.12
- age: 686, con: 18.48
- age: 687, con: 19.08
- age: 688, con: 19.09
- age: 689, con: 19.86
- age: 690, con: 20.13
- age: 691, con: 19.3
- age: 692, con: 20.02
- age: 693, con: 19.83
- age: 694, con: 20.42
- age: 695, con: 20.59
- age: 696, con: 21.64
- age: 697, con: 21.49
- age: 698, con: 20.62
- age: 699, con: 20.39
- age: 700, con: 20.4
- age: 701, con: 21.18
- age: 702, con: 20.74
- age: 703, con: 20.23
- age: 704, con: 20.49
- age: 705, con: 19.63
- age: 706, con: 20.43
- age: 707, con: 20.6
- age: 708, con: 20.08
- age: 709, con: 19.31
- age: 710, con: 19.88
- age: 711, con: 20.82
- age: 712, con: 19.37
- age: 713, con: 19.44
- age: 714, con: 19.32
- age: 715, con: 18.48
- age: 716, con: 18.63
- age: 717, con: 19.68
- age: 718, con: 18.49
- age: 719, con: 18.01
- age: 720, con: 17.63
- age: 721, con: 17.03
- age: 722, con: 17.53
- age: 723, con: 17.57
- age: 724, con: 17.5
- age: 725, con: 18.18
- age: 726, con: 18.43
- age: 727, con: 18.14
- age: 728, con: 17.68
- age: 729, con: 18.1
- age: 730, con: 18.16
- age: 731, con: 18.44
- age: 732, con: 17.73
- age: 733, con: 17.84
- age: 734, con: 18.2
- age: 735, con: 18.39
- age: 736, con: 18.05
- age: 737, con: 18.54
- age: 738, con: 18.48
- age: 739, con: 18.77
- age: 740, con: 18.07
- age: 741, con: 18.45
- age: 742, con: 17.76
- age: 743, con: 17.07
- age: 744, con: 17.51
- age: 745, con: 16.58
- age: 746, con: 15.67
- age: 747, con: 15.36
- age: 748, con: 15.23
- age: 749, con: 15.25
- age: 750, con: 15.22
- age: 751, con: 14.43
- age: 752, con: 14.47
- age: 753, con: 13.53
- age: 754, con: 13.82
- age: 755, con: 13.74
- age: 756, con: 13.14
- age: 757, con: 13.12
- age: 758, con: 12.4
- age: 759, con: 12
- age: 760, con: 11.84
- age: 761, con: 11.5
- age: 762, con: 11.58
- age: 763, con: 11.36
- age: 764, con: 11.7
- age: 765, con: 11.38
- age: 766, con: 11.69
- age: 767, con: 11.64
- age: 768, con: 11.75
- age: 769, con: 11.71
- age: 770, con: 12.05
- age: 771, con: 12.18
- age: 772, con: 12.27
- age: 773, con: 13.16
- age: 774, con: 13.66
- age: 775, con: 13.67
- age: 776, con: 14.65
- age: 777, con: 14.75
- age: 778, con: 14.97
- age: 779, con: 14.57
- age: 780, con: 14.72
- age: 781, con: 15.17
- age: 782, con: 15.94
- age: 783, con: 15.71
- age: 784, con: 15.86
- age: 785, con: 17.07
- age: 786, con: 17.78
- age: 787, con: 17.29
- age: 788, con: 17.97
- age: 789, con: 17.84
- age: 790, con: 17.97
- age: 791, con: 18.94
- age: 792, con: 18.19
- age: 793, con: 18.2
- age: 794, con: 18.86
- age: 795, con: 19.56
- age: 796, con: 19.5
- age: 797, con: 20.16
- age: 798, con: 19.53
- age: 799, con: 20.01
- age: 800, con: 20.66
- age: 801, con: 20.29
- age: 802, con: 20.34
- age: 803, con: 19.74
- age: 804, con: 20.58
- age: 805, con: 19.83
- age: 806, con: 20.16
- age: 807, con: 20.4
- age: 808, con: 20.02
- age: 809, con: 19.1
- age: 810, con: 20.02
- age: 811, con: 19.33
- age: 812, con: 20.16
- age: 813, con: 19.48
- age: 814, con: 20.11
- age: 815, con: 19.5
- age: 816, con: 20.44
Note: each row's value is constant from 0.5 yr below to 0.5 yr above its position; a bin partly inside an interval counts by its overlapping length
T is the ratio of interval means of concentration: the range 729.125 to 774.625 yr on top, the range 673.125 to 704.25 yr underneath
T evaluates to 0.76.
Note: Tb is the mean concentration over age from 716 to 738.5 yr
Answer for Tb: 18.1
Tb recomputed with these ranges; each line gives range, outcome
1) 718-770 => 15.6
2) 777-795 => 16.9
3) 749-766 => 12.9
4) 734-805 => 15.8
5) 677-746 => 18.9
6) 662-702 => 18.9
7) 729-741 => 18.2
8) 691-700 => 20.5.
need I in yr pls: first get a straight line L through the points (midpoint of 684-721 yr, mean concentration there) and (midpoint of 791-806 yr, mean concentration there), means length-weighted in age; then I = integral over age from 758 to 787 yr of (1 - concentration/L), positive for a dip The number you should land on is 9.1 yr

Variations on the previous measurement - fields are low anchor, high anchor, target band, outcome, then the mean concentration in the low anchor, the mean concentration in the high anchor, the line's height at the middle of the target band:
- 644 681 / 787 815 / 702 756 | 3.69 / 18.8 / 19.5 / 19.1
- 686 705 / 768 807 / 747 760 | 3.10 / 20.2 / 17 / 18.2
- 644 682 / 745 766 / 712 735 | -4.47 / 18.8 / 13.4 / 15.3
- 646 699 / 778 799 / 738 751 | 1.01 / 19.1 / 17.5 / 18.1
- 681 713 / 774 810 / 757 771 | 5.09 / 19.9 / 18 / 18.5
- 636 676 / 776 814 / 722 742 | 0.65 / 19.2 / 18.4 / 18.7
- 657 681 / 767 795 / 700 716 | -2.53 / 18.2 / 15.4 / 17.2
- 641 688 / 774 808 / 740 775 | 8.55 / 18.9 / 17.9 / 18.1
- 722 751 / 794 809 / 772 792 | 3.54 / 17.5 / 20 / 19.2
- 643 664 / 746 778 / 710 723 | -2.29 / 19.7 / 13.1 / 15.9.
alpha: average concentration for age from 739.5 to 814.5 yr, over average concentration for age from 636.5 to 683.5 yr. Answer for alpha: 0.8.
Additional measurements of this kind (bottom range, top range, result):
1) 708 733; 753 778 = 0.68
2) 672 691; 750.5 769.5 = 0.68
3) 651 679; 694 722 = 1.06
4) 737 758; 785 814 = 1.23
